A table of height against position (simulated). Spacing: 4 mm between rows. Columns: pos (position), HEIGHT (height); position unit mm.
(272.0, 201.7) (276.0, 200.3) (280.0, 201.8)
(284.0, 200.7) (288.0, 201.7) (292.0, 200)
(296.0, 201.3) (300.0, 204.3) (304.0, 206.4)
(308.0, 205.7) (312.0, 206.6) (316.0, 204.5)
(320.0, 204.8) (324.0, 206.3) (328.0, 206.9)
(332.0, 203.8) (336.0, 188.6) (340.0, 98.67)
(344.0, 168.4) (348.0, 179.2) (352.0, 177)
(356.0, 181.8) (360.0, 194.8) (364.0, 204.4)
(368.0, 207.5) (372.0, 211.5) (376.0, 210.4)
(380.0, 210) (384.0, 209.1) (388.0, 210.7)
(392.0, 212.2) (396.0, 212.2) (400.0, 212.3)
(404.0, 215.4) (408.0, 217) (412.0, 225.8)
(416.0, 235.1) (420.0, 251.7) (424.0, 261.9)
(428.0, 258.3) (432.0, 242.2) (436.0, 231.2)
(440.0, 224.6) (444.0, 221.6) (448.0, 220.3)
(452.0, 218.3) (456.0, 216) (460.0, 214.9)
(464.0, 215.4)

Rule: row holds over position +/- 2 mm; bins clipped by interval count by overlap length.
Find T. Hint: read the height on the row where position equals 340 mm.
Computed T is 98.67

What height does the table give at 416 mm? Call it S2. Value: 235.1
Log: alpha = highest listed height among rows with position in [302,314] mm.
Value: 206.6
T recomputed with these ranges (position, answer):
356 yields 181.8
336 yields 188.6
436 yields 231.2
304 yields 206.4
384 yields 209.1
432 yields 242.2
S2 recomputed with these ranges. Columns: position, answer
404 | 215.4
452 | 218.3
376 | 210.4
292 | 200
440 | 224.6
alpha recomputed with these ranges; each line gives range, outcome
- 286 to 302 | 204.3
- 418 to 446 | 261.9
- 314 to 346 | 206.9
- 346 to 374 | 211.5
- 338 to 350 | 179.2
